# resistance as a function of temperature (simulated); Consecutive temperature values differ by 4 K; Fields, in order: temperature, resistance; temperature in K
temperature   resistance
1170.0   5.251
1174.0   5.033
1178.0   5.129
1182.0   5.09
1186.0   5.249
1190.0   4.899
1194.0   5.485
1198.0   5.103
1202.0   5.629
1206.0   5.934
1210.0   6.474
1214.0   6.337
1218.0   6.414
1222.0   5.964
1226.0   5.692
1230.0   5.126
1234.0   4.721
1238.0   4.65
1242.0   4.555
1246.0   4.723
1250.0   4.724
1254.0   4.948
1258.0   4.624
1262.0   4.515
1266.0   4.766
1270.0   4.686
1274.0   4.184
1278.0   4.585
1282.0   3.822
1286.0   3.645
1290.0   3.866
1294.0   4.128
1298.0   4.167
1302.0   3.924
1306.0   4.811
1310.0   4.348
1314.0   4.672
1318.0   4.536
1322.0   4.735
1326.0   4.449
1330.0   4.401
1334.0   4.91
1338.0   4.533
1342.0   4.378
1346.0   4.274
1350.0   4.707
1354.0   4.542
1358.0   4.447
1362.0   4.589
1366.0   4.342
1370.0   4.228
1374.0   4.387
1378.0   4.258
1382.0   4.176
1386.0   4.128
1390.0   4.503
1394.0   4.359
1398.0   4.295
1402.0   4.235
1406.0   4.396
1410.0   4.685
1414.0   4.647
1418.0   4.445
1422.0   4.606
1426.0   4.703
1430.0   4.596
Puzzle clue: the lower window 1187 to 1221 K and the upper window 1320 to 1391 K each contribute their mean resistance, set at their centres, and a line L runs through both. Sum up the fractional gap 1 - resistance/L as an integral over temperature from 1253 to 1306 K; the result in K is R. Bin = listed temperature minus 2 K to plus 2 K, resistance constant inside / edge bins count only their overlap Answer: 8.4 K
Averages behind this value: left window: 5.77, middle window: 4.3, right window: 4.44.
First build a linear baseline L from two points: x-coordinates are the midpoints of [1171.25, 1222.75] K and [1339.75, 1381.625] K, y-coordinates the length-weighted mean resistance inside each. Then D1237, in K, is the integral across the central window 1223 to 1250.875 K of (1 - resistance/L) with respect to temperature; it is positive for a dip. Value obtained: 1.9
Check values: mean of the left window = 5.58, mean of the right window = 4.41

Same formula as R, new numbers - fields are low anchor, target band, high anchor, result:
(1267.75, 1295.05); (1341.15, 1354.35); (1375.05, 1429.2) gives -0.6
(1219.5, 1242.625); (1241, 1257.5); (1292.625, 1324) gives 0.9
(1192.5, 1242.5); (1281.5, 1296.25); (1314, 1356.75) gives 3.2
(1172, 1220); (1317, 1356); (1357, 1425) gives 1.5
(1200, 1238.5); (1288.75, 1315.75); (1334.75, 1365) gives 3.6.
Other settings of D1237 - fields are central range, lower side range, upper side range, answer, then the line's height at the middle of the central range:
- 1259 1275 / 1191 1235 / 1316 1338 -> 1.9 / 5.19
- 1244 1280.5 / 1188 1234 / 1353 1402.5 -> 4.5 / 5.28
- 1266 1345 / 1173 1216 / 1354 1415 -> 7.7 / 4.84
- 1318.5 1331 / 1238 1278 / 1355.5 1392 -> -0.2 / 4.47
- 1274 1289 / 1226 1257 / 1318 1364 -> 2.2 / 4.72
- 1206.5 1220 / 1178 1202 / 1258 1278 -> -3.6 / 5.01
